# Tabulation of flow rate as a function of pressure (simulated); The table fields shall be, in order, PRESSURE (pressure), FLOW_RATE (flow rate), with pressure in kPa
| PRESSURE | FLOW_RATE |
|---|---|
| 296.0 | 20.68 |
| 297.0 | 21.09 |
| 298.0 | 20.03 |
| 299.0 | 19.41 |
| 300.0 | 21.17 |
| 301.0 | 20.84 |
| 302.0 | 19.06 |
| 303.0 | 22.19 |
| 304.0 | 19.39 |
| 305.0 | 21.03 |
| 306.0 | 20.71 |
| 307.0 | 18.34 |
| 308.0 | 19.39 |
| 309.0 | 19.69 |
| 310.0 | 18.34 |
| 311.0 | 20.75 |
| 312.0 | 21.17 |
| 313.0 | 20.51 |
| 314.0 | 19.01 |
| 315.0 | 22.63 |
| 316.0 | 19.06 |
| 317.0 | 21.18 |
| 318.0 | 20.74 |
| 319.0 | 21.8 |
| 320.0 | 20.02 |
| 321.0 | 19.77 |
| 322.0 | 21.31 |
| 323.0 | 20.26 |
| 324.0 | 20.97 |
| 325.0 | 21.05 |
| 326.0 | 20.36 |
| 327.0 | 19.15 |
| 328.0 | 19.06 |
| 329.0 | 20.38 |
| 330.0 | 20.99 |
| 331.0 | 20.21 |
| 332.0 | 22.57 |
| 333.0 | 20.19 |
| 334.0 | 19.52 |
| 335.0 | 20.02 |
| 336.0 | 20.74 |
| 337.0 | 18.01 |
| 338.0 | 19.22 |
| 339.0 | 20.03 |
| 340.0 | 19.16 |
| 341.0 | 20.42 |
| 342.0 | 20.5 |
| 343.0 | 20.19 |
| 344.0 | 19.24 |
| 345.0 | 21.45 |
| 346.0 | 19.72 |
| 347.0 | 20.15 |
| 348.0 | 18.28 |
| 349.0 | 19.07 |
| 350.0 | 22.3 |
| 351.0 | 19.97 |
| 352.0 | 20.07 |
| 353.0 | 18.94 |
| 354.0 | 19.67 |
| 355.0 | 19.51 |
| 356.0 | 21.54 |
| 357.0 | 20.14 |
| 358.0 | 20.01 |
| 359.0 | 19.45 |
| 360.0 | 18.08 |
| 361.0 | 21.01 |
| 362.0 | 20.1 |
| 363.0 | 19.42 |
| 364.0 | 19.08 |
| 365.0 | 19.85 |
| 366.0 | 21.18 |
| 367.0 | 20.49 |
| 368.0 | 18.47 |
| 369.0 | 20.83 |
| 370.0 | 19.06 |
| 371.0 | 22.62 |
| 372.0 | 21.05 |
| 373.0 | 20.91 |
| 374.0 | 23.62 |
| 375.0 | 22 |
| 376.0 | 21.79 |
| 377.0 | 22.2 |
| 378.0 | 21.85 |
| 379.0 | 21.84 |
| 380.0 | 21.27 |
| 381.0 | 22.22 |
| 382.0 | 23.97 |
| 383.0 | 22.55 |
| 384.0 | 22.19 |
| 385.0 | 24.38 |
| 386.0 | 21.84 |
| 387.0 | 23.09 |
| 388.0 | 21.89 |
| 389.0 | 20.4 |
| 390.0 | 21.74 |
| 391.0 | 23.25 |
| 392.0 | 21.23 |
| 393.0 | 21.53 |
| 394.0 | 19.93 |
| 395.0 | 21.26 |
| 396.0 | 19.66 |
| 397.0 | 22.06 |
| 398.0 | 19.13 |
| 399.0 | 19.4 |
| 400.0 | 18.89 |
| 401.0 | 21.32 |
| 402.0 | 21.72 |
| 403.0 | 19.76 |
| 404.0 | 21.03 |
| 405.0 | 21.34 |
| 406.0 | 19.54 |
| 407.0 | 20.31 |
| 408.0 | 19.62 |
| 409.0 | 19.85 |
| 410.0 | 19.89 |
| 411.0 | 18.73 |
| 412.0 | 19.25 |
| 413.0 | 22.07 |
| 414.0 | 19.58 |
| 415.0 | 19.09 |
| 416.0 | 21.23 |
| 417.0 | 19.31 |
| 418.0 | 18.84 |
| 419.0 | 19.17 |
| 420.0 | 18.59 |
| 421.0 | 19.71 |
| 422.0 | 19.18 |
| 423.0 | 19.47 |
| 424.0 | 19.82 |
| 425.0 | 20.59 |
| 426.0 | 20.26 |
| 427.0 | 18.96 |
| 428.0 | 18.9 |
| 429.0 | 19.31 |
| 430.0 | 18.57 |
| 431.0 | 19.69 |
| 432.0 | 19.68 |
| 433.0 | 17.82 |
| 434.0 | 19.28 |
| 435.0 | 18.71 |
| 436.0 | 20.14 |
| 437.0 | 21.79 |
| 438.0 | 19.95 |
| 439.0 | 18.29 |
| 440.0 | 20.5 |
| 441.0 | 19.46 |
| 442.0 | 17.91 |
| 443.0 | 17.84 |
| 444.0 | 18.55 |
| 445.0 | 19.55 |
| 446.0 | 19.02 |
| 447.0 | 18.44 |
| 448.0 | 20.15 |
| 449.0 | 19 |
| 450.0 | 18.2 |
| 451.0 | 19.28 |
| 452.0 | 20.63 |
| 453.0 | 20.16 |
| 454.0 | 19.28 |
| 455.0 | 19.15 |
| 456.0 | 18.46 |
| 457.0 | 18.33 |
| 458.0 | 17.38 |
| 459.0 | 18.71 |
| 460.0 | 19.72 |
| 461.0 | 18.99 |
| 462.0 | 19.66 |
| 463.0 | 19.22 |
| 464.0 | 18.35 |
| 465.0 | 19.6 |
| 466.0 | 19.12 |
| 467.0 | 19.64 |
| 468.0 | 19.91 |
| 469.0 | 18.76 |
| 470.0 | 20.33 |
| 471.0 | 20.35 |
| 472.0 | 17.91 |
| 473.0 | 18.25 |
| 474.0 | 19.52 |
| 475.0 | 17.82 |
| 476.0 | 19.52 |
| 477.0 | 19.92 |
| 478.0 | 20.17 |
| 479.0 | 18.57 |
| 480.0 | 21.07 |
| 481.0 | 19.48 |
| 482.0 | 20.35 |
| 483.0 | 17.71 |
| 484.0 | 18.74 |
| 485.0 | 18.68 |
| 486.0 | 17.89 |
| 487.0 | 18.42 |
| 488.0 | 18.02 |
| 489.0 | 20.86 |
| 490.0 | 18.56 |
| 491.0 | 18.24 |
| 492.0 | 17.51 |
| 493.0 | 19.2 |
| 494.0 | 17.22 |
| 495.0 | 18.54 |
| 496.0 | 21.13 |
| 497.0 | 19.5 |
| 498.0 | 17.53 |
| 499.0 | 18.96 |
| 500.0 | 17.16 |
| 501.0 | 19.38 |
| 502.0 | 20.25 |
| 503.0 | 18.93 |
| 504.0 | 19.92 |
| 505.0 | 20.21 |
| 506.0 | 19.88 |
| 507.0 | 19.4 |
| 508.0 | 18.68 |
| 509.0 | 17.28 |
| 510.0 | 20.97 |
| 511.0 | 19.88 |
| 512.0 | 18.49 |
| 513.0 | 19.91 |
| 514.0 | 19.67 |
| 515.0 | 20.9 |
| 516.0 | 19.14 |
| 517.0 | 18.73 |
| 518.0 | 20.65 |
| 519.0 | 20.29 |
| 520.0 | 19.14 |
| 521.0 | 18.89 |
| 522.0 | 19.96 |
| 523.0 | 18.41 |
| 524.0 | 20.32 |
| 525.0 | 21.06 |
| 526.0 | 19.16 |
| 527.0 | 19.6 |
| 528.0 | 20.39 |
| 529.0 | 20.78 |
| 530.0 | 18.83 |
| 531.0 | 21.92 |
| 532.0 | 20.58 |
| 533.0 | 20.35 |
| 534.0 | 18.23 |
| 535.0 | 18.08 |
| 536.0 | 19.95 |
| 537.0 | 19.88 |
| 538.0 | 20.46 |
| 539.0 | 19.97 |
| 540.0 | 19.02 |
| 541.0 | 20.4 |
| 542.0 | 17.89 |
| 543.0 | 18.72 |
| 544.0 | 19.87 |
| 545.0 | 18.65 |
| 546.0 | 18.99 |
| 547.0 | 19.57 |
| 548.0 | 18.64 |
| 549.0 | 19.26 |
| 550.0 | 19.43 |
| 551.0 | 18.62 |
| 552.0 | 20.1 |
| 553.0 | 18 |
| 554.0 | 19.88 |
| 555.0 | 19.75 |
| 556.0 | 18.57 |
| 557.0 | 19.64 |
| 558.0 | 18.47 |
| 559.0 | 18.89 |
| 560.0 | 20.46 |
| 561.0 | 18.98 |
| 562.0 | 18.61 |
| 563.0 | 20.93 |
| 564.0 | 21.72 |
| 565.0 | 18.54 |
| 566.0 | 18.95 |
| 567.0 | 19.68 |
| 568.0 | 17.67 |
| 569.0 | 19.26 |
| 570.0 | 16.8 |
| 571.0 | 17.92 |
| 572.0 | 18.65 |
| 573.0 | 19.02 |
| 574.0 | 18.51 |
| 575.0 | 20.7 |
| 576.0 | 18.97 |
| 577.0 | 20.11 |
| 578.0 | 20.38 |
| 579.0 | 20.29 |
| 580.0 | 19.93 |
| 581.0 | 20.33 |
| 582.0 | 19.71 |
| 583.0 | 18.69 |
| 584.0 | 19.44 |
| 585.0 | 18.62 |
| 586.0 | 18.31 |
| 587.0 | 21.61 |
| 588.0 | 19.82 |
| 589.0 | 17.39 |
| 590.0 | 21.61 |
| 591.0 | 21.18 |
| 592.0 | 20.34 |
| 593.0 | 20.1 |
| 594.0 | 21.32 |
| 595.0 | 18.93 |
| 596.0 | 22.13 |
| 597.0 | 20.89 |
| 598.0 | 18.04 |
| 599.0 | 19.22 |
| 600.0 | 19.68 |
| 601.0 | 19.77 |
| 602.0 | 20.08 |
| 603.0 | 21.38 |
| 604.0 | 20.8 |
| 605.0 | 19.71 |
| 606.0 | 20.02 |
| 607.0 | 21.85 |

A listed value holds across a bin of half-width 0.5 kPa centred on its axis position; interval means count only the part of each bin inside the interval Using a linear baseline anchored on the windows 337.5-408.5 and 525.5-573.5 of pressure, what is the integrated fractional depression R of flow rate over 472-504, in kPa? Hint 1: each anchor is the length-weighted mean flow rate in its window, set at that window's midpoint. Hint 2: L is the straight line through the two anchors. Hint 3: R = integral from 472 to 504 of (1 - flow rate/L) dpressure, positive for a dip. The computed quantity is 1.41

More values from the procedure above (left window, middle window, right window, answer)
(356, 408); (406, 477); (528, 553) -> 3.9 kPa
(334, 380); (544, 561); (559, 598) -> 0.4 kPa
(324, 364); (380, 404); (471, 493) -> -2.2 kPa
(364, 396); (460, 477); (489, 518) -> 0.5 kPa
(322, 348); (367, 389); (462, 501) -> -2.2 kPa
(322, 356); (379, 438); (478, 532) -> -1.9 kPa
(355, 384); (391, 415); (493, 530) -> 0.3 kPa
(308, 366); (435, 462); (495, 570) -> 0.7 kPa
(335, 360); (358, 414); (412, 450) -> -3.6 kPa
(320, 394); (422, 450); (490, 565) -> 1.1 kPa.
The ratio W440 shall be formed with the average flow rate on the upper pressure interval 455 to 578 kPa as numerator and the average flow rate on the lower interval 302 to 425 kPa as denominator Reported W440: 0.94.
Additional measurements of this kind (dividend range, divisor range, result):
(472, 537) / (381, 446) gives 0.96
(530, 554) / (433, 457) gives 1.01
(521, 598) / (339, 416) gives 0.95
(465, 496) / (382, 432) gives 0.93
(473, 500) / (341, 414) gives 0.91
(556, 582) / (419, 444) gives 1.00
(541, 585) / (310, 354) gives 0.95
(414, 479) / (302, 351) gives 0.95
